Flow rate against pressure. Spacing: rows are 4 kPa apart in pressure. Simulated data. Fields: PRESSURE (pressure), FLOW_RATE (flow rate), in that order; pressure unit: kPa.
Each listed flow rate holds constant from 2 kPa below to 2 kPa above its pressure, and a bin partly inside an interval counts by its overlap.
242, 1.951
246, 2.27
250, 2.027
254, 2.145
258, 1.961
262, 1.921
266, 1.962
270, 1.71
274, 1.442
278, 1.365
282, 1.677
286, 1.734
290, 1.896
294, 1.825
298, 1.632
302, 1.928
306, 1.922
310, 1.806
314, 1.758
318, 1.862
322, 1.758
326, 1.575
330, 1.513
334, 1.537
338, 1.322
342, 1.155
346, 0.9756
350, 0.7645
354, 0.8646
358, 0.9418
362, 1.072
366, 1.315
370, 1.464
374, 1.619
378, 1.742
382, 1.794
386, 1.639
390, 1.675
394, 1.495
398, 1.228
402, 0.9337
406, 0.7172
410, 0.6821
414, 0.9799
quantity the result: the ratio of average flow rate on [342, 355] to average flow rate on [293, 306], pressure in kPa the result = 0.5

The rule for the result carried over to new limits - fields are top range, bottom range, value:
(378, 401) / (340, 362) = 1.63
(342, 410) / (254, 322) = 0.70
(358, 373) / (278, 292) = 0.74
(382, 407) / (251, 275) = 0.71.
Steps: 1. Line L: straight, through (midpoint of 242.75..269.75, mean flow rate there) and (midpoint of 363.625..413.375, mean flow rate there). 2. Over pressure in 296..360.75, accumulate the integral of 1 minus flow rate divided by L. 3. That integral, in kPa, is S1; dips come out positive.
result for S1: 8.5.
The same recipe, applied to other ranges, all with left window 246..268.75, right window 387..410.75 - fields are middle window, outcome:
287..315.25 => -1.1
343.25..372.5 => 6.9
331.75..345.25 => 2.0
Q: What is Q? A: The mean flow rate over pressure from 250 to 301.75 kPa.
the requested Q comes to 1.79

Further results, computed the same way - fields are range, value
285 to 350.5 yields 1.6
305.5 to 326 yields 1.79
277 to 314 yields 1.76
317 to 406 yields 1.35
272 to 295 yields 1.65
